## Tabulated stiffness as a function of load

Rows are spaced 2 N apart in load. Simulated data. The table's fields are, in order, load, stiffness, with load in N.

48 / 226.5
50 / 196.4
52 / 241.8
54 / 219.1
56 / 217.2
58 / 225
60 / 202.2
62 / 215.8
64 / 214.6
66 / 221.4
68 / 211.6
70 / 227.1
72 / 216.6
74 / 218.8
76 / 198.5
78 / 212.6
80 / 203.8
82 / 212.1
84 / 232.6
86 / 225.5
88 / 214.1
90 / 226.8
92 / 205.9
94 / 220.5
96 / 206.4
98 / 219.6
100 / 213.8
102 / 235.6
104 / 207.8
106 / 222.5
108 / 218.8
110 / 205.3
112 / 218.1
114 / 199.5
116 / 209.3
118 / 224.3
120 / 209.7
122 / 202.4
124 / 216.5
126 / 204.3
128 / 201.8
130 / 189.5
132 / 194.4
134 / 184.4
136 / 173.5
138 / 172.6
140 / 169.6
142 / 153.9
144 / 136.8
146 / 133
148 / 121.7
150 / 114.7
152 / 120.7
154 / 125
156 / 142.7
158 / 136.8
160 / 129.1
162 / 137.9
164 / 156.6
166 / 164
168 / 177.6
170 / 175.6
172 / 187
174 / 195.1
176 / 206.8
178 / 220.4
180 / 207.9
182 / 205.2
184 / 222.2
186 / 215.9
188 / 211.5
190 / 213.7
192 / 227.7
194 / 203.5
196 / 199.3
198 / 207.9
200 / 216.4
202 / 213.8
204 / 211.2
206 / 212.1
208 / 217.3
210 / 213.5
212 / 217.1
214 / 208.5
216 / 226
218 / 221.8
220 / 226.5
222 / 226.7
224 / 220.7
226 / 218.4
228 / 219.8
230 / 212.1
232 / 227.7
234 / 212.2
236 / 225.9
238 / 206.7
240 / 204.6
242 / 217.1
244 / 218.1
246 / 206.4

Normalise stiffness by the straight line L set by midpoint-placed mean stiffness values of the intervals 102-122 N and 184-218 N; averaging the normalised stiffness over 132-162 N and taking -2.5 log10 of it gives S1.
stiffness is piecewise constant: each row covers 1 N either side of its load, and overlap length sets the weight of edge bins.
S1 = 0.42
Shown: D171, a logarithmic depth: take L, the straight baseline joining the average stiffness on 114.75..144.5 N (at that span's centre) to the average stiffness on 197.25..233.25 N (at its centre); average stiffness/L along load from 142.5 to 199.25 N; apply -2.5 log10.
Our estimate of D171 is 0.17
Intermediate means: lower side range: 191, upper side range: 218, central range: 175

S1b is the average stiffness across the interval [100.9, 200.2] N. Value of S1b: 186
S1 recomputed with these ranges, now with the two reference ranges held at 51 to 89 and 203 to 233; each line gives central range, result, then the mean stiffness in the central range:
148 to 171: 0.46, 143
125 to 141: 0.17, 186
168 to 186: 0.08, 202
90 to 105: 0.01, 216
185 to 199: 0.04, 211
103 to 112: 0.02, 214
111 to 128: 0.04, 210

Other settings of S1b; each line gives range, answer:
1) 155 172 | 155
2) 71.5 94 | 215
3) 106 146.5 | 192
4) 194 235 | 216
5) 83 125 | 216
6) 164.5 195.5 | 201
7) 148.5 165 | 133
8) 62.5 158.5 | 195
